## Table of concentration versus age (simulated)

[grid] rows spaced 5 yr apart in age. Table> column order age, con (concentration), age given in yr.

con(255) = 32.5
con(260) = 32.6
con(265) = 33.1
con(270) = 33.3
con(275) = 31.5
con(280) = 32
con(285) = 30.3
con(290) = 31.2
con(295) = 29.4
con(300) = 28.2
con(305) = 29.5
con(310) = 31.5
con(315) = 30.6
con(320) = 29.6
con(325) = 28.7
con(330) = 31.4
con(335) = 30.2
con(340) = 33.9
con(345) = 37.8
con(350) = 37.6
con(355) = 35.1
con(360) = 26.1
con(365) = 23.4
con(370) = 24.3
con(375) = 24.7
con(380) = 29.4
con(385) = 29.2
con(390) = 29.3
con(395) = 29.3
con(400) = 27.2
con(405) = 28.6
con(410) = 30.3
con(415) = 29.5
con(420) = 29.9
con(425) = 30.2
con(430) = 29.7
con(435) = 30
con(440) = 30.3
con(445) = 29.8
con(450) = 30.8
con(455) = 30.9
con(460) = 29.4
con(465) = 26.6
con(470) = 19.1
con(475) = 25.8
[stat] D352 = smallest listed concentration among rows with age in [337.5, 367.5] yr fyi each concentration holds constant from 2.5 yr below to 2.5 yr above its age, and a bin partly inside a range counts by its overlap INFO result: 23.4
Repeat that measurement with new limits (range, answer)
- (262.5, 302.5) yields 28.2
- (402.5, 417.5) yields 28.6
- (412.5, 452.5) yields 29.5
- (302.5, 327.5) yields 28.7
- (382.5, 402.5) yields 27.2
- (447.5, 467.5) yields 26.6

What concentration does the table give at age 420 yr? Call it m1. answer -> 29.9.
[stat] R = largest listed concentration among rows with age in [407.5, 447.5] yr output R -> 30.3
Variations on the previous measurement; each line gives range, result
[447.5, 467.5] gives 30.9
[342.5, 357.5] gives 37.8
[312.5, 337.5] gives 31.4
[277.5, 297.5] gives 32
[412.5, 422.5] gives 29.9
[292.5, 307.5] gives 29.5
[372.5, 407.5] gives 29.4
